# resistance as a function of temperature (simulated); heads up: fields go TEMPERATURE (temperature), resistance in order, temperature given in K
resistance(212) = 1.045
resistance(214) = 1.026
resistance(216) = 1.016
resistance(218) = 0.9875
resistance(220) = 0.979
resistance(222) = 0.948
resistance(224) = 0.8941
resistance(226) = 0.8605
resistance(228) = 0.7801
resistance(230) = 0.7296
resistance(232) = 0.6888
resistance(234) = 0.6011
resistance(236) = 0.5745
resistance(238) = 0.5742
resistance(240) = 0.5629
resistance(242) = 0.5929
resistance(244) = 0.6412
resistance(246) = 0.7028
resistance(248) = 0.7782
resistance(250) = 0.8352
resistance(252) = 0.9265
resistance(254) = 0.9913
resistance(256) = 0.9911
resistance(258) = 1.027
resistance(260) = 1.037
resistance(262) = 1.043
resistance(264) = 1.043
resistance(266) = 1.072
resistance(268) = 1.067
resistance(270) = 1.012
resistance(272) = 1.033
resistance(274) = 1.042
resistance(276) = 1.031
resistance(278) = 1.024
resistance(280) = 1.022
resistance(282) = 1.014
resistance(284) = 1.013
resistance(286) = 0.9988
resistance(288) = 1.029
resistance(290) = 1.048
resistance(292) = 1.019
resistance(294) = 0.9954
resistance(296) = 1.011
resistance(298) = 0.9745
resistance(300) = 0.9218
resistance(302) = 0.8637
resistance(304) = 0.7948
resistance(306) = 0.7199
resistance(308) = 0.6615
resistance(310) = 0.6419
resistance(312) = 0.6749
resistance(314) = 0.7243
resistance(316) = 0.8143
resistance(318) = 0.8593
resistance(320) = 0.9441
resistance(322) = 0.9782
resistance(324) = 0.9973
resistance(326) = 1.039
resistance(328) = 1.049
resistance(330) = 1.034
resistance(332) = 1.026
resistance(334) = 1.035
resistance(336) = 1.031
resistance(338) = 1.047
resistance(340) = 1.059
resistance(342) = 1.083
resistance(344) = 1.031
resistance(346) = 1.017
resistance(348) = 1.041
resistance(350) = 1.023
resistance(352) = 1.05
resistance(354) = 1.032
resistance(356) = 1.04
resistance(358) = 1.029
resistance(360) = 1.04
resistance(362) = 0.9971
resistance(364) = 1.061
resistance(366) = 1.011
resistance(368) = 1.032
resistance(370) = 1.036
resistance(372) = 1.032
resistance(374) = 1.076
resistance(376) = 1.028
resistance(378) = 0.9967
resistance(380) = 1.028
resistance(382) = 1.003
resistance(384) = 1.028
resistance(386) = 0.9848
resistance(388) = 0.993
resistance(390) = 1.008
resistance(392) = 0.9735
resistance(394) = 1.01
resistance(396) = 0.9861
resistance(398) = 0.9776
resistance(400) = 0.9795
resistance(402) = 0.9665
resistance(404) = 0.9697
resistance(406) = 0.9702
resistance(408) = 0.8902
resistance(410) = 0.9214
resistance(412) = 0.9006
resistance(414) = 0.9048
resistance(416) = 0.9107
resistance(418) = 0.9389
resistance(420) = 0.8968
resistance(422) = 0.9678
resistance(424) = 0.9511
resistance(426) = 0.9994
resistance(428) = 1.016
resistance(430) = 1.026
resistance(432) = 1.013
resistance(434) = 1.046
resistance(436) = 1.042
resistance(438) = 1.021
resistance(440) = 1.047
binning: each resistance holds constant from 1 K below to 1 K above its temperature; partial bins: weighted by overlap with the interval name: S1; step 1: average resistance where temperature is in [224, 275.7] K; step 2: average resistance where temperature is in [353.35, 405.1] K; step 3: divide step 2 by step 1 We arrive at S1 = 1.19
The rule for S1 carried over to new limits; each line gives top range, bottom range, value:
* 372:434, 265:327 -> 1.05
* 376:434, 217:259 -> 1.23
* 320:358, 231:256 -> 1.44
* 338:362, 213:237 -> 1.24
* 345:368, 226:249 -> 1.55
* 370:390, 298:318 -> 1.32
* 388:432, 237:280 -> 1.06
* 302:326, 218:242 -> 1.09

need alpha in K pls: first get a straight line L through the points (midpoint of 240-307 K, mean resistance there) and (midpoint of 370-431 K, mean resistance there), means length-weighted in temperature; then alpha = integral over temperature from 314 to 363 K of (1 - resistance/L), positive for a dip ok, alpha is -2.29 K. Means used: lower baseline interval 0.943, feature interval 1.01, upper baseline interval 0.979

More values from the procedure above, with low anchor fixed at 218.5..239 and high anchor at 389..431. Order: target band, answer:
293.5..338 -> -2.1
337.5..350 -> -2.2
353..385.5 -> -4.0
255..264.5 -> -2.7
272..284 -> -3.0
